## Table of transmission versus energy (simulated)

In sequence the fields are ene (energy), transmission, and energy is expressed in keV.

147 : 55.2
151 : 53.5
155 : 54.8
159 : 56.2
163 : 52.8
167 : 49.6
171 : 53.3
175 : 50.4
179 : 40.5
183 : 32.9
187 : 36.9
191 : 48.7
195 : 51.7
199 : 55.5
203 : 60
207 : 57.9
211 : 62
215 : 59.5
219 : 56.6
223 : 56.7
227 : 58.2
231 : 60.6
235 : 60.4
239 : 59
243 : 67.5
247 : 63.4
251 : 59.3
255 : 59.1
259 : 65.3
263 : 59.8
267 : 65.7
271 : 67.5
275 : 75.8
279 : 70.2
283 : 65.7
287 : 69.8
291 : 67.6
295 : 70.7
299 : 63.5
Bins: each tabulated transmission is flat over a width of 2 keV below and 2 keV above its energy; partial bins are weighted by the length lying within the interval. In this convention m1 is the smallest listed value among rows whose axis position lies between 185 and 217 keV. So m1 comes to 36.9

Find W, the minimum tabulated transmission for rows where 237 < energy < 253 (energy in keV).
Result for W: 59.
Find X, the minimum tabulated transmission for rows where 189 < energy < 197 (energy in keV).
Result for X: 48.7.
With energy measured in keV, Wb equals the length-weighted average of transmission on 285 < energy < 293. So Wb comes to 68.7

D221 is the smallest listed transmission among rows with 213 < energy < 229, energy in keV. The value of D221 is 56.6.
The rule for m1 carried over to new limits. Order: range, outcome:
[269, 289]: 65.7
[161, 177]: 49.6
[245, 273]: 59.1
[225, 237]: 58.2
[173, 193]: 32.9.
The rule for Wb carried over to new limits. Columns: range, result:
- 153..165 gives 54.6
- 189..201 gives 52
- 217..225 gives 56.7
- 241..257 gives 62.3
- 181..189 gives 34.9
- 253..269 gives 62.5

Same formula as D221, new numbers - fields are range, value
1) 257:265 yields 59.8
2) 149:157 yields 53.5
